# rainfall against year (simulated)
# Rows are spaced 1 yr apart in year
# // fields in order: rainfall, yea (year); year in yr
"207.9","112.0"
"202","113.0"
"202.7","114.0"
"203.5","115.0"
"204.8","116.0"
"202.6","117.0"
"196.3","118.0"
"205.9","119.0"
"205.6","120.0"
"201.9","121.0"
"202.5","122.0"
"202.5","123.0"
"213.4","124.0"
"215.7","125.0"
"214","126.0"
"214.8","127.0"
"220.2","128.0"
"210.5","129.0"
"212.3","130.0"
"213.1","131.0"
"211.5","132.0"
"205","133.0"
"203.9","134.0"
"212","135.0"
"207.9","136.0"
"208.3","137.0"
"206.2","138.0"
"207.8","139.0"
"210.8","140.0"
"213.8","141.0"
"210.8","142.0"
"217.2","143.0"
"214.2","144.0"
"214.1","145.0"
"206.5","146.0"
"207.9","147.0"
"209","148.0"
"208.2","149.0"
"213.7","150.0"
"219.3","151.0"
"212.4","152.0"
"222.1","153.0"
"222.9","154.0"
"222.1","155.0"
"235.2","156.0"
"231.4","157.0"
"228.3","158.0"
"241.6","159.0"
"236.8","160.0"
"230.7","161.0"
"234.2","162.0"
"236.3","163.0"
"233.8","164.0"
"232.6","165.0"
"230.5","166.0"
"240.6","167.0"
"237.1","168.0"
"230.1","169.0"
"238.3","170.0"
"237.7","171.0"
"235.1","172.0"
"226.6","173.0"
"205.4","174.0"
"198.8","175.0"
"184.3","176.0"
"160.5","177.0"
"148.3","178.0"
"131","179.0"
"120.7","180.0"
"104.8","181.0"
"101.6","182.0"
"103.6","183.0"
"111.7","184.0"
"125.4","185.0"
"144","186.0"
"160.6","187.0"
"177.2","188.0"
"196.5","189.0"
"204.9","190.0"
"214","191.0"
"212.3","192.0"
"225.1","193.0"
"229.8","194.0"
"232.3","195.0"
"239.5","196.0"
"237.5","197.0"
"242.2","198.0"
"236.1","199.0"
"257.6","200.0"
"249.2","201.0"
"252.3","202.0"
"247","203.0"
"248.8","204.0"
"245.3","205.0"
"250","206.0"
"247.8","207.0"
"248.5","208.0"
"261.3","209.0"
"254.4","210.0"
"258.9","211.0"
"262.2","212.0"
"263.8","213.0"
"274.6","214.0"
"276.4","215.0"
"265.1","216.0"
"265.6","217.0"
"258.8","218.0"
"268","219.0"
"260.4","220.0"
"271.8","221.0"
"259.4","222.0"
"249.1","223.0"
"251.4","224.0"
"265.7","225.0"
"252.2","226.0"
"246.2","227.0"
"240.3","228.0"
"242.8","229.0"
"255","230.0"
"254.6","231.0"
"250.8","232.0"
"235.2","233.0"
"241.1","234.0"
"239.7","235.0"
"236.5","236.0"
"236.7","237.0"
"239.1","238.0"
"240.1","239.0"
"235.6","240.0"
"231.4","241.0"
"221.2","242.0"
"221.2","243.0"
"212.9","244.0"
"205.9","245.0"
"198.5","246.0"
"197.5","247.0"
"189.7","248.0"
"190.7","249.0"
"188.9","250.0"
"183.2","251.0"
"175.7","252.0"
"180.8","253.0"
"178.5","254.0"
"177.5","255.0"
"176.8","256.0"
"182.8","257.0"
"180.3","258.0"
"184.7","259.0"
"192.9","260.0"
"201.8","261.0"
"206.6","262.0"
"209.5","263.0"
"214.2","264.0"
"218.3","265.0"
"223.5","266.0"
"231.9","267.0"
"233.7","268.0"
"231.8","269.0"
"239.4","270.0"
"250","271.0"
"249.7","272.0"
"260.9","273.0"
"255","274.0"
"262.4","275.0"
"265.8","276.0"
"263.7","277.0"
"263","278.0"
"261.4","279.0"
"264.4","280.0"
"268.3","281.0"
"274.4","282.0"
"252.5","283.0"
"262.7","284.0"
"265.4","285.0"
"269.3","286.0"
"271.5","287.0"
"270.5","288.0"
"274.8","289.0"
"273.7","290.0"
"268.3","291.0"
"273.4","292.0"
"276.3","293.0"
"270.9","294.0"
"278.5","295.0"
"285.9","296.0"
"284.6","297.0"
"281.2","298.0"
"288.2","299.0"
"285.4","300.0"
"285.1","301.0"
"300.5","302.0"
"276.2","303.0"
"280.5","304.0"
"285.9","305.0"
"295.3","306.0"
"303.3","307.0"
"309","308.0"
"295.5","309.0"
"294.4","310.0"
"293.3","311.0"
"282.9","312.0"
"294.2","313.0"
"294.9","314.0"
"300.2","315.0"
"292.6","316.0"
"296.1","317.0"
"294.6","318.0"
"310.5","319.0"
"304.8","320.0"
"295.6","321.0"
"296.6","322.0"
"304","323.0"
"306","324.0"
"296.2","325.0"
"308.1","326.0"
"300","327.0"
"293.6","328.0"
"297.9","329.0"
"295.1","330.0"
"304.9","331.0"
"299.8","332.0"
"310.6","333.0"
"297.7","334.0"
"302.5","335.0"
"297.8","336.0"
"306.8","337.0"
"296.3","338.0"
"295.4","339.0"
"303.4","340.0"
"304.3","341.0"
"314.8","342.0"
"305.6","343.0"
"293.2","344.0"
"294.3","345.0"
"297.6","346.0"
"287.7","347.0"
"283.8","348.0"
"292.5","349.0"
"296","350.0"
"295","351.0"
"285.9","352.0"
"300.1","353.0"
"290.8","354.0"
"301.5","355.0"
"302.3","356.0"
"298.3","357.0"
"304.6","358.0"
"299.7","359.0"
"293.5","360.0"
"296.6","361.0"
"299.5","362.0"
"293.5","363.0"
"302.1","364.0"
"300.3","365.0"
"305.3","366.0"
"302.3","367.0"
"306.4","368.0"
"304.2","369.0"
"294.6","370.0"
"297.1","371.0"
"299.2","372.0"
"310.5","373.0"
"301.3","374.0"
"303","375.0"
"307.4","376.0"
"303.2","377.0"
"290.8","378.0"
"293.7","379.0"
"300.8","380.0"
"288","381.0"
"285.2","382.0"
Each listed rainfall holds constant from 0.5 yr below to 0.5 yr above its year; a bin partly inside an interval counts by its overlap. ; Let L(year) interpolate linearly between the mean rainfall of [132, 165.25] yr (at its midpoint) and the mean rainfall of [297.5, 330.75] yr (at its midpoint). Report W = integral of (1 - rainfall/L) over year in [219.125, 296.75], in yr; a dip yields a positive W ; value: 9.30 yr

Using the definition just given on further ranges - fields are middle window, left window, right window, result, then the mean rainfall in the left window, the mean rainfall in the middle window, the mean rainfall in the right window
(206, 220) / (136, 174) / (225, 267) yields -2.8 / 223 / 261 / 215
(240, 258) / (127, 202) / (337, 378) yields 3.8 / 207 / 196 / 299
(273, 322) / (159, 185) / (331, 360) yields -2.1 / 194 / 281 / 299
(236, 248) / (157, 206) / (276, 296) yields 1.1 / 207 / 221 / 269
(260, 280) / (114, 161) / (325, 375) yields 2.1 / 213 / 239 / 299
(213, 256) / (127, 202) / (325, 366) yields 1.7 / 207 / 232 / 299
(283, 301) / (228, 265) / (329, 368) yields -1.7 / 212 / 275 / 299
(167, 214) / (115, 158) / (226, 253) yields 1.8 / 212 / 210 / 223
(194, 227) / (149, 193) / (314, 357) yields -4.6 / 199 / 254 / 299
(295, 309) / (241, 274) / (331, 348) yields -1.7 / 208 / 289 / 300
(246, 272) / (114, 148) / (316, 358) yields 6.1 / 209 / 202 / 299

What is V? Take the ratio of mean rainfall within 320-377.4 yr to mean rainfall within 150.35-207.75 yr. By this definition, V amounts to 1.43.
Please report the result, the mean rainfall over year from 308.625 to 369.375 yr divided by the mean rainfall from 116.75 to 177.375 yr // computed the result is 1.4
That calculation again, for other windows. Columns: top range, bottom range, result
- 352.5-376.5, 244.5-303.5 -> 1.26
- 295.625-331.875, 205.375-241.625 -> 1.17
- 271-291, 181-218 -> 1.19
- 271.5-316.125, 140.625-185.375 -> 1.37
